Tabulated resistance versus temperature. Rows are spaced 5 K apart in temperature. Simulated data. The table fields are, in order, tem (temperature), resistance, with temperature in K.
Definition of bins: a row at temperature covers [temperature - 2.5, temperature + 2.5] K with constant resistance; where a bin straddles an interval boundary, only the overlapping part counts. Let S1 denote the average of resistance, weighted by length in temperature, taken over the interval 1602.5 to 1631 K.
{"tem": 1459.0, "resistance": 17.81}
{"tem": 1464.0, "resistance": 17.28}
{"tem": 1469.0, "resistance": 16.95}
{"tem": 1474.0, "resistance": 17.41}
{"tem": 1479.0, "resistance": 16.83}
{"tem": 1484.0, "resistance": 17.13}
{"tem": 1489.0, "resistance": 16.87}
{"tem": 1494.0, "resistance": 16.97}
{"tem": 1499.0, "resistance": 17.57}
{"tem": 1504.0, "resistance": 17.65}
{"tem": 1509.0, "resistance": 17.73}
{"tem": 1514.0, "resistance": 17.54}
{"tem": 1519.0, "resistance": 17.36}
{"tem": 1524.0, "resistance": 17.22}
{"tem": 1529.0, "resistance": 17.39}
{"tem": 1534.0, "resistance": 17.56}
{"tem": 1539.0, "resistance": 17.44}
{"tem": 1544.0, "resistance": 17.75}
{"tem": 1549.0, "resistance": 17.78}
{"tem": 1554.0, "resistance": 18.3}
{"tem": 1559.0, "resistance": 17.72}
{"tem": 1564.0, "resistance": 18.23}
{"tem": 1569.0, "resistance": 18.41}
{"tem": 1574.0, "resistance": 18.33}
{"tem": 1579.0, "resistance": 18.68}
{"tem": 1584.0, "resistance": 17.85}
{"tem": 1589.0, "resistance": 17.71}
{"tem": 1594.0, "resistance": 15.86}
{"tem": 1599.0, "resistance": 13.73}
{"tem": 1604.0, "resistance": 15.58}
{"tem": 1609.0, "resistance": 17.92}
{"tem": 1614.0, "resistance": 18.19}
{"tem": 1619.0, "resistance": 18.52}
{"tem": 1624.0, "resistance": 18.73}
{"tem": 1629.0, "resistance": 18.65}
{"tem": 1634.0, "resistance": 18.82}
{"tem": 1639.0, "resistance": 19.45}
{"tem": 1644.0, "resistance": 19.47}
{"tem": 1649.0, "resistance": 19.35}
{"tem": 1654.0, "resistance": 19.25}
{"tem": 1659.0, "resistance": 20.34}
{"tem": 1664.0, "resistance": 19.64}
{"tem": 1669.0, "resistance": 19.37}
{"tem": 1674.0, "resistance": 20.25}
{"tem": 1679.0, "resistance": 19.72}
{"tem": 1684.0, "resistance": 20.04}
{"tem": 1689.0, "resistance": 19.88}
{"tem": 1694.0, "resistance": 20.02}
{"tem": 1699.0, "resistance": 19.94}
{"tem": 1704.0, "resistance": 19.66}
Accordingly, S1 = 18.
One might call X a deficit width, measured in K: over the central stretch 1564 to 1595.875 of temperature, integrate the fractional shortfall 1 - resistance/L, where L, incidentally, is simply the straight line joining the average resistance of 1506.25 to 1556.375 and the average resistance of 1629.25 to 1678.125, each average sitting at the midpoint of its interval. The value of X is 0.8 K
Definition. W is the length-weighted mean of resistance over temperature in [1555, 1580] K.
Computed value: 18.3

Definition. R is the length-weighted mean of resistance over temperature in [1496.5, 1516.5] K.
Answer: 17.6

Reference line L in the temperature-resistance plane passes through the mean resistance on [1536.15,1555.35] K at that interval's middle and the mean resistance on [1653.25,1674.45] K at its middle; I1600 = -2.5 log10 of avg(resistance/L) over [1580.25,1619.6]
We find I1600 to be 0.110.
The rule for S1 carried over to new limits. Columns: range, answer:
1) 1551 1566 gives 18.1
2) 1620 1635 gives 18.7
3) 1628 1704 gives 19.6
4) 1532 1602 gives 17.5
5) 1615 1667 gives 19.2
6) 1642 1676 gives 19.7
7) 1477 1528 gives 17.3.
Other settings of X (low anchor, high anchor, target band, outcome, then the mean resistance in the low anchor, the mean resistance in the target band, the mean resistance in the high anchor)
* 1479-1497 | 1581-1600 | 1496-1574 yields -4.37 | 17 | 17.7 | 16.6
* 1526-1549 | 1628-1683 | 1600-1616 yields 1.59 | 17.6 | 16.9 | 19.5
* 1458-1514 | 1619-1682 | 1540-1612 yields 3.91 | 17.3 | 17.4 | 19.4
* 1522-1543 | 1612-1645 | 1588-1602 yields 2.12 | 17.4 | 15.6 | 18.8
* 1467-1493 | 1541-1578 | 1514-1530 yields 0.22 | 17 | 17.4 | 18.1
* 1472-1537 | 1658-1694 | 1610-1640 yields 0.74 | 17.3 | 18.7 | 19.9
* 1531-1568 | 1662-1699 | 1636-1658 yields -0.10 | 17.8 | 19.4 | 19.9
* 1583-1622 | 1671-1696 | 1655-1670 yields -0.47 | 16.9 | 19.8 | 20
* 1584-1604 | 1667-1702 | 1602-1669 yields -3.84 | 16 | 18.8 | 19.9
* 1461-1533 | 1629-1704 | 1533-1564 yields 0.34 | 17.3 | 17.8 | 19.6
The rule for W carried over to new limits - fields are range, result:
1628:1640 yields 19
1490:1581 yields 17.7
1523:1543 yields 17.4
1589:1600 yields 15.6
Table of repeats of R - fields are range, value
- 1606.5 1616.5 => 18.1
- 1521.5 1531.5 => 17.3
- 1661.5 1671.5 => 19.5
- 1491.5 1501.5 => 17.3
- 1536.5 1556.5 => 17.8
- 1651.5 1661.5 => 19.8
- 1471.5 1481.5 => 17.1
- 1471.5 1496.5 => 17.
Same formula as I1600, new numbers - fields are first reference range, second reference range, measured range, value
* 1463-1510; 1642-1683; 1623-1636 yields 0.03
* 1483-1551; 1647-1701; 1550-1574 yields 0.00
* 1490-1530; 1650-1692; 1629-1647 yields 0.01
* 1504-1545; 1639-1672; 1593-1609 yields 0.21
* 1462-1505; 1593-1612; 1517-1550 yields -0.06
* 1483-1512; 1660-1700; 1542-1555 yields 0.01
